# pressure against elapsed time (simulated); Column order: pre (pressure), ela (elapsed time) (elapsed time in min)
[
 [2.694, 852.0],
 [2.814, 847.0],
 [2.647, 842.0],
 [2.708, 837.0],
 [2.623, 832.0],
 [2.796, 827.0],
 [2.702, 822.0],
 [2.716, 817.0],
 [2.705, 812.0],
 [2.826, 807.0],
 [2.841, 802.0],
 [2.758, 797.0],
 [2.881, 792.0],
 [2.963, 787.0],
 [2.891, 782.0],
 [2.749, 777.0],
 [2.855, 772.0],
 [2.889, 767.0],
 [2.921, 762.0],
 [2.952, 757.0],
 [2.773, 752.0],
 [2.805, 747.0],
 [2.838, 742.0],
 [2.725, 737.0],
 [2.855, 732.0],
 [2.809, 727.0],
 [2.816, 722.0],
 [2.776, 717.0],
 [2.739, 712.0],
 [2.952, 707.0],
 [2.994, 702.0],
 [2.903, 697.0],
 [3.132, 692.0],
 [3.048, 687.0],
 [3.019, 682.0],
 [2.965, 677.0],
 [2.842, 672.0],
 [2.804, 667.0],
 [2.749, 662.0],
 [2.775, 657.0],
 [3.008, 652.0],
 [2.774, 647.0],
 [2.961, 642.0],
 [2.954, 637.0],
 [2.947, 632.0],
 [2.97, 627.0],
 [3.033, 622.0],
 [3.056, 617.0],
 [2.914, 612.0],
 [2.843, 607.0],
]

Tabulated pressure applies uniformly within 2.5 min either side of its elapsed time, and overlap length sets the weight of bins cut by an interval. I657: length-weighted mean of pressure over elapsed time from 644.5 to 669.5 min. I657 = 2.82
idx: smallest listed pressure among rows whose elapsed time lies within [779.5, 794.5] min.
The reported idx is 2.881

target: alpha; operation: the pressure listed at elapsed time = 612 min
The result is 2.914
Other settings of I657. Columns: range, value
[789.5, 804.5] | 2.83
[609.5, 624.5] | 3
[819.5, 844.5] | 2.7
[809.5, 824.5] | 2.71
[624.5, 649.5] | 2.92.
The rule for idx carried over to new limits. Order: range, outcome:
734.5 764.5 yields 2.725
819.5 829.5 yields 2.702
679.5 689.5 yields 3.019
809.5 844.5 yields 2.623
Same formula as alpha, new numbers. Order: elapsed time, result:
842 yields 2.647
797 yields 2.758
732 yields 2.855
